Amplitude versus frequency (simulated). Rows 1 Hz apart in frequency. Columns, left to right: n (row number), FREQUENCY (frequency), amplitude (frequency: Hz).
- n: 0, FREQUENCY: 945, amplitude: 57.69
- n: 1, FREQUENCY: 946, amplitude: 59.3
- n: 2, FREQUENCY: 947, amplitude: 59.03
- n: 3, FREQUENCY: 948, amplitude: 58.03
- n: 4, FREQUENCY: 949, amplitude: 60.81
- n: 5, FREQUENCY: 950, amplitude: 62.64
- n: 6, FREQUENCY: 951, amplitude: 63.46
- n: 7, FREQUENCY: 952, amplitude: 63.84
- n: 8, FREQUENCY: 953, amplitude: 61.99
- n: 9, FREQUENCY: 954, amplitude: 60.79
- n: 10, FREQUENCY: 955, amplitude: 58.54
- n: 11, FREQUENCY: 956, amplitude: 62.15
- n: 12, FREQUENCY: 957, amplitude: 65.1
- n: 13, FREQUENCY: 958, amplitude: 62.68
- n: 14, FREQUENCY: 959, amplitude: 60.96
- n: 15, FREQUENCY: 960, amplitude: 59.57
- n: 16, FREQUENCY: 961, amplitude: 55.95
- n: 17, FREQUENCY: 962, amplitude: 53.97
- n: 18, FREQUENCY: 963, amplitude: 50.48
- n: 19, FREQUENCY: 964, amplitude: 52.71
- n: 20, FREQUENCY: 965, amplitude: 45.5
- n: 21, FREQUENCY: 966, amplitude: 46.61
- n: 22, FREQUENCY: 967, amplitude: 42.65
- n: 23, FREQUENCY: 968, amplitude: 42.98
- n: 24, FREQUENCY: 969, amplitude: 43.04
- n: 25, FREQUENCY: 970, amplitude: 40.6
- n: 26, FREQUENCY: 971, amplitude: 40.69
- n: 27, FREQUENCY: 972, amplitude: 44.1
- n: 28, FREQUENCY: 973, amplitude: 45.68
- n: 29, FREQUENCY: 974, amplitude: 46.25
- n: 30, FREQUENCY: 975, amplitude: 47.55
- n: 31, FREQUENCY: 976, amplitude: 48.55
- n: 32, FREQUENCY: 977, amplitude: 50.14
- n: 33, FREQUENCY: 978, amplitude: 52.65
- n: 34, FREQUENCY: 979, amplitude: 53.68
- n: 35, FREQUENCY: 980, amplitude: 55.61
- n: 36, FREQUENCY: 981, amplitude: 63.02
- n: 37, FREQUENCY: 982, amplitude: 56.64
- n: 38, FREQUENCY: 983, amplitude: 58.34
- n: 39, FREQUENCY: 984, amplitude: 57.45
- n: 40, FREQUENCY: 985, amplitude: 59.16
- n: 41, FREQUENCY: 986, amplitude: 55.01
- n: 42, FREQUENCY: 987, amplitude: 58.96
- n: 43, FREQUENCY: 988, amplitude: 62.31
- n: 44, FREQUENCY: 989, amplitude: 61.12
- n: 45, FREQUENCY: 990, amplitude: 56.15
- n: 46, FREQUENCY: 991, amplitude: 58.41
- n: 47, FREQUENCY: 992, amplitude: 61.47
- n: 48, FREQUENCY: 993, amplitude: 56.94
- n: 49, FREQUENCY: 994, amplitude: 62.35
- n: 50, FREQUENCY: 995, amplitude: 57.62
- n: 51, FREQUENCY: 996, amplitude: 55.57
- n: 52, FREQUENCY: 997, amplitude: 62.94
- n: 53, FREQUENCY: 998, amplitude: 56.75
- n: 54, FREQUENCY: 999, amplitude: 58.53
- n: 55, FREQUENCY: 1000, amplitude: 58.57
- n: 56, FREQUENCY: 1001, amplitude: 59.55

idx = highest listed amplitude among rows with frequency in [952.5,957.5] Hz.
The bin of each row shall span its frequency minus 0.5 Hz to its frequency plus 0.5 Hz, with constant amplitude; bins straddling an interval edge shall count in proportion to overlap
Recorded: 65.1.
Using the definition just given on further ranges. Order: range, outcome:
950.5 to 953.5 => 63.84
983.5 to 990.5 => 62.31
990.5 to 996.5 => 62.35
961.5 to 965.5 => 53.97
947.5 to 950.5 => 62.64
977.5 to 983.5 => 63.02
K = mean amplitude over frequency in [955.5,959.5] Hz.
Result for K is 62.7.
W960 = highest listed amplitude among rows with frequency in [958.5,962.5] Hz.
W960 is 60.96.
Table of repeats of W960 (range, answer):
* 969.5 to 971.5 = 40.69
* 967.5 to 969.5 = 43.04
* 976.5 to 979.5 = 53.68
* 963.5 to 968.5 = 52.71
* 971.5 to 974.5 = 46.25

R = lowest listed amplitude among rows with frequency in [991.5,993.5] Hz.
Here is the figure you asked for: 56.94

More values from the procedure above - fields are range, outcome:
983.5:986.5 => 55.01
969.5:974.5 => 40.6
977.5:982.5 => 52.65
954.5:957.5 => 58.54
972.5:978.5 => 45.68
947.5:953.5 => 58.03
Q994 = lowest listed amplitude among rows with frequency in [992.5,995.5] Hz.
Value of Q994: 56.94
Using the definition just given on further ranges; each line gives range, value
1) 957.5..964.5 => 50.48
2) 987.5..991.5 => 56.15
